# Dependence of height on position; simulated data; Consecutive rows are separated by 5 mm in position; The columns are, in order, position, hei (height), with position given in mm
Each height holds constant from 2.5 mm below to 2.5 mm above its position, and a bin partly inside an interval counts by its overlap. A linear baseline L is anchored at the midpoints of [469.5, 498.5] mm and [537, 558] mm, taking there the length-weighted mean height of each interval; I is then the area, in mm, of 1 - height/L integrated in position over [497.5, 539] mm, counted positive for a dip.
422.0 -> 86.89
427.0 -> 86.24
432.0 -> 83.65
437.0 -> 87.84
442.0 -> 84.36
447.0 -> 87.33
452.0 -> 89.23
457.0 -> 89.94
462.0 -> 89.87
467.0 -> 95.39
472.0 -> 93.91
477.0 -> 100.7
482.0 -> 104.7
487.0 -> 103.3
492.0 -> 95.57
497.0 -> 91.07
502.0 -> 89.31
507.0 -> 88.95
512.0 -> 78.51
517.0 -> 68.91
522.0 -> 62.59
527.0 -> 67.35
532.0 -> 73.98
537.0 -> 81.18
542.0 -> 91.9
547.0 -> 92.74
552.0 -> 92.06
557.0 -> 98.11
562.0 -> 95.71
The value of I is 7.9 mm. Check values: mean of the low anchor 98.5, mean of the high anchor 91.9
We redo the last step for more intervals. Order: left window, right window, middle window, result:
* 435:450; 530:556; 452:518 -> -3.9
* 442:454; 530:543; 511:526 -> 2.5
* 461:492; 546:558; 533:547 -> 1.2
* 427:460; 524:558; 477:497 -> -3.3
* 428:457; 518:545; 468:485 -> -3.5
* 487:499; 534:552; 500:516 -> 1.6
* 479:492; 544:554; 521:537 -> 4.2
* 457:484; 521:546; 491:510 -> -0.7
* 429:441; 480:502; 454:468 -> 0.0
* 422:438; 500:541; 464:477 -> -2.2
